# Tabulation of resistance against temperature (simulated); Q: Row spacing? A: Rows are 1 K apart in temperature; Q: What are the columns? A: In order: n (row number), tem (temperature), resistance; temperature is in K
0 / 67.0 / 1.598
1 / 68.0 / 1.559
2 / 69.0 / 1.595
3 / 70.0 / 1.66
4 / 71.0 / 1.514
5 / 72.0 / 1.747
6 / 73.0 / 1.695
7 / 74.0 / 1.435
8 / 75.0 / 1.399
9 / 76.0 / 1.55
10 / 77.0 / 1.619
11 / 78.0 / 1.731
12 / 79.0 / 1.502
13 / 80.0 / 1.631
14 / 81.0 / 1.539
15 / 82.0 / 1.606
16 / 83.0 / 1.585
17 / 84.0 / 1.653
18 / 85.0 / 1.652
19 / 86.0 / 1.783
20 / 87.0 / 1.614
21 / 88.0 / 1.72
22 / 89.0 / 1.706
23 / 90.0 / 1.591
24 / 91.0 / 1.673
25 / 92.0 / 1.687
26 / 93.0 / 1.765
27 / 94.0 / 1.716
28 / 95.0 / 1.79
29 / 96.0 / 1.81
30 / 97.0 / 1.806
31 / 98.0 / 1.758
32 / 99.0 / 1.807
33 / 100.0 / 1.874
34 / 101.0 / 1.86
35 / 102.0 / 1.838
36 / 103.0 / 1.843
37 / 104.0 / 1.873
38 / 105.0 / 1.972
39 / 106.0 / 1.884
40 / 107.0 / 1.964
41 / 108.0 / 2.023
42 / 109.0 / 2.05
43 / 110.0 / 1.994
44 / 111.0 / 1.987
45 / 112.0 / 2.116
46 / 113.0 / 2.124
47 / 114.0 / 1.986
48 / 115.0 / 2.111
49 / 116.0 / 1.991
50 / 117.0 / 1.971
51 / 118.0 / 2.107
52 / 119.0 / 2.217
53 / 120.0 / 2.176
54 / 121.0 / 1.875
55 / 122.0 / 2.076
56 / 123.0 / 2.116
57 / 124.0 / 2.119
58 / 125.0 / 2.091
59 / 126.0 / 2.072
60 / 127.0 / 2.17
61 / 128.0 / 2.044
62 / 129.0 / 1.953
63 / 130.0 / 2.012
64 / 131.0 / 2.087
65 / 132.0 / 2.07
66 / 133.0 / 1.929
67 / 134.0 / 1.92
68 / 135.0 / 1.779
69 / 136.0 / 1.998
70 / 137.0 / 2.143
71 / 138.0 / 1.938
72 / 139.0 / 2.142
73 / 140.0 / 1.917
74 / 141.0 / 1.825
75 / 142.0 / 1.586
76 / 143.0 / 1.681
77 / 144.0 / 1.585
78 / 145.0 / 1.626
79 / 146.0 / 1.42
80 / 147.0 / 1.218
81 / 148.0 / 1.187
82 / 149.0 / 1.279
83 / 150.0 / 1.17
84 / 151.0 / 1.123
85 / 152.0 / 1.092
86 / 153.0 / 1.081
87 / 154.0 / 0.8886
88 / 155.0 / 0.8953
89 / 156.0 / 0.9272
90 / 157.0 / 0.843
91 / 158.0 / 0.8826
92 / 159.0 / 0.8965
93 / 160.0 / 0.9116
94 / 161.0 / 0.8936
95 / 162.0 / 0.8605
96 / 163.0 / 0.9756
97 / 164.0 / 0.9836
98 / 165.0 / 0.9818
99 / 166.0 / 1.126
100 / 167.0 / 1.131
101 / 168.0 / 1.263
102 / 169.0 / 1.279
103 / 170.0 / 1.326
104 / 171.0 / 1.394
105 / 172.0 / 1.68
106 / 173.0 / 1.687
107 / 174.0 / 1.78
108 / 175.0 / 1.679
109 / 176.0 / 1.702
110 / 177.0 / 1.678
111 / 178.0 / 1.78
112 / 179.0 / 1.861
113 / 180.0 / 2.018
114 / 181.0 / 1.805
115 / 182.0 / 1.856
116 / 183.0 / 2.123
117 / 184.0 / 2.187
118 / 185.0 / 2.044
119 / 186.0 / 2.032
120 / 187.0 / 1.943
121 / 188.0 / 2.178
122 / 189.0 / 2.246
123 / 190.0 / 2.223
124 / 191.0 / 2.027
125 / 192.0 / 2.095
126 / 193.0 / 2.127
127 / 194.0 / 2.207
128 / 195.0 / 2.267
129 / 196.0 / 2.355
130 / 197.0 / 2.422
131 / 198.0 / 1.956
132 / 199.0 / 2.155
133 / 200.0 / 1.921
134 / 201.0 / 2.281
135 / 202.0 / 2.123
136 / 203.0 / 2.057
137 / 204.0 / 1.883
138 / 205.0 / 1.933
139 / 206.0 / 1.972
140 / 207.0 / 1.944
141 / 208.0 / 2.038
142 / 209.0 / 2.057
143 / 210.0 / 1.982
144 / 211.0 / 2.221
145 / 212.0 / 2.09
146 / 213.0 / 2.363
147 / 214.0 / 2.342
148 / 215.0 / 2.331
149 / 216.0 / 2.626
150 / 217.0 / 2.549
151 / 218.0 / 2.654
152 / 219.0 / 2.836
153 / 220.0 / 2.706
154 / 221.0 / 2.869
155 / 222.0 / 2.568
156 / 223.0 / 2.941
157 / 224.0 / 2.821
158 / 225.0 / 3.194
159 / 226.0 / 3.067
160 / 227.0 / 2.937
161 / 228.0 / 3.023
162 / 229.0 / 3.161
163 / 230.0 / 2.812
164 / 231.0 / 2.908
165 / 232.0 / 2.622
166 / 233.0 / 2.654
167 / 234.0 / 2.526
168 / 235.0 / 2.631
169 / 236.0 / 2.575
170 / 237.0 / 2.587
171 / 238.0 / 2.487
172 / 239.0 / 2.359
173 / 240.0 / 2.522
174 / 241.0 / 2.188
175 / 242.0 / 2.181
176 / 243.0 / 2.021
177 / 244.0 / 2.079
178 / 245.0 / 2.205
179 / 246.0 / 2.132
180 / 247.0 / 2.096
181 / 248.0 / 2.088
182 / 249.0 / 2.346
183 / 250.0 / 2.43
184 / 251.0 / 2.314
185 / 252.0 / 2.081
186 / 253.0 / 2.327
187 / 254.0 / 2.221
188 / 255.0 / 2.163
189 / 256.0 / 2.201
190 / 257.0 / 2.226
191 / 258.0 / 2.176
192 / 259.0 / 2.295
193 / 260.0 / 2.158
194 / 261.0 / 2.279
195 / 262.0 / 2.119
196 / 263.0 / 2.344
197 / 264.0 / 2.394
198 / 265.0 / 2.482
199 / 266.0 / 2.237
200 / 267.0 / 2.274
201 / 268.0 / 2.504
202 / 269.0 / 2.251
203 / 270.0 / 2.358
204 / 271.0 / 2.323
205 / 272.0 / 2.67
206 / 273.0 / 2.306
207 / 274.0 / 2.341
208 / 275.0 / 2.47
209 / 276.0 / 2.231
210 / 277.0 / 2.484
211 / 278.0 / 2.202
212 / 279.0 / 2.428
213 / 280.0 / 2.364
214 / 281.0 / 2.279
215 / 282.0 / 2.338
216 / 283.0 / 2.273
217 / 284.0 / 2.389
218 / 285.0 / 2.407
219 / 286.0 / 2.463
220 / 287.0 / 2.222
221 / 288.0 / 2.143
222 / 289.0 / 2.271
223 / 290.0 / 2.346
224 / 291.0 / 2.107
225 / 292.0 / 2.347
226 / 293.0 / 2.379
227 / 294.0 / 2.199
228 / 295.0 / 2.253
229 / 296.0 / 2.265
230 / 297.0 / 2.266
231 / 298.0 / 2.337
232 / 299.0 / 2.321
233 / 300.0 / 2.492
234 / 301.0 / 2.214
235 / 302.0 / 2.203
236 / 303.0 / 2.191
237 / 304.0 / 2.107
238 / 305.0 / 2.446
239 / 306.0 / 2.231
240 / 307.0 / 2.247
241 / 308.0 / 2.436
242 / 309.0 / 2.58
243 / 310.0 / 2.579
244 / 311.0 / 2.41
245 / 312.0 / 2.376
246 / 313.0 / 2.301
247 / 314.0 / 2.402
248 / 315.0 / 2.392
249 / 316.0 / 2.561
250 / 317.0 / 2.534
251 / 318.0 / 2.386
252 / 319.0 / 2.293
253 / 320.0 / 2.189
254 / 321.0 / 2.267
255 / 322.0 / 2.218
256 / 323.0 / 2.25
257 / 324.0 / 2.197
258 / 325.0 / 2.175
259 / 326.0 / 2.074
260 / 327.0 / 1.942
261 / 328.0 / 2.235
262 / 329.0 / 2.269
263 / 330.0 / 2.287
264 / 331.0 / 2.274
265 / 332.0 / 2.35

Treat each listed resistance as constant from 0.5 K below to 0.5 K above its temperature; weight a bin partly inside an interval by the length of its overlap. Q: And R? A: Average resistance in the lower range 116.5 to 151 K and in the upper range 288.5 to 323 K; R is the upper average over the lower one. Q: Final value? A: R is 1.25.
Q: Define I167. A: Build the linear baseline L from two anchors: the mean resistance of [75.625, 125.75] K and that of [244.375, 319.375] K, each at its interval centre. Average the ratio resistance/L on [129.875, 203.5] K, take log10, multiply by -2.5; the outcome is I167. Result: 0.22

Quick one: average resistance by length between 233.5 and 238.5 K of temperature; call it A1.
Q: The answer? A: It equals 2.56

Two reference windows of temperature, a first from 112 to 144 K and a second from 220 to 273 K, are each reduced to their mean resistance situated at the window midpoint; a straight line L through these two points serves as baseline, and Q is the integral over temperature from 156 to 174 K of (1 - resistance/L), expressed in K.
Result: 8.5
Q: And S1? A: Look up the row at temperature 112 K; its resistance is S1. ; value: 2.116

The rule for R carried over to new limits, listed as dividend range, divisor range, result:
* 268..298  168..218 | 1.15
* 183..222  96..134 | 1.11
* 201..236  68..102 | 1.50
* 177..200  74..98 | 1.25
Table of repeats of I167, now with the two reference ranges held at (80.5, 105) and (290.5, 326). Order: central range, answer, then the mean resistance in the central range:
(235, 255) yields -0.07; 2.28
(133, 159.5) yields 0.29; 1.43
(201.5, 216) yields -0.03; 2.11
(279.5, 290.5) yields -0.03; 2.32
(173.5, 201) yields -0.02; 2.03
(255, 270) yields -0.04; 2.28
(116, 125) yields -0.15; 2.08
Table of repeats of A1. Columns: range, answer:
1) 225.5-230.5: 3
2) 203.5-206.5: 1.93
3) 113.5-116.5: 2.03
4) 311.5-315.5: 2.37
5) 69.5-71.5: 1.59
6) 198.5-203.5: 2.11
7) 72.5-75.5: 1.51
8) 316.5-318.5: 2.46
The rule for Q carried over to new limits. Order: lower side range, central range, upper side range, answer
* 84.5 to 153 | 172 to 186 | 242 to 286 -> 1.1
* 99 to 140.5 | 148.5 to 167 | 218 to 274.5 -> 9.9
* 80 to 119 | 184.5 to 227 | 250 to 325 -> -4.0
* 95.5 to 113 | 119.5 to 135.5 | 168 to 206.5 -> -0.9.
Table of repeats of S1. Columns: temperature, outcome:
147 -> 1.218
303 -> 2.191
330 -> 2.287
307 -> 2.247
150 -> 1.17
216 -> 2.626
